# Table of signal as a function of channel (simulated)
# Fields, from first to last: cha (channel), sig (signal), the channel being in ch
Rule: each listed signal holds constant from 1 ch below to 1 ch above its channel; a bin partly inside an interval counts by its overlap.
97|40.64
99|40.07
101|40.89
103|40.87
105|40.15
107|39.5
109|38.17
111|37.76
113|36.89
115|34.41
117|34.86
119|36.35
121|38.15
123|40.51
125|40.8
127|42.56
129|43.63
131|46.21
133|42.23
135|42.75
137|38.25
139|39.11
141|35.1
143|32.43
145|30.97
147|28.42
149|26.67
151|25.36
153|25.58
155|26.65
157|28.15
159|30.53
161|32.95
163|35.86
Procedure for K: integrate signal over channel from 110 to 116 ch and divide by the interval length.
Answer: 36.4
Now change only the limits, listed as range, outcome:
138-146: 34.4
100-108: 40.4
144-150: 28.7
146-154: 26.5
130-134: 44.2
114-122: 35.9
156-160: 29.3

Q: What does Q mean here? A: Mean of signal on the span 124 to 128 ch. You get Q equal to 41.7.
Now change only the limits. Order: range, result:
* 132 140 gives 40.6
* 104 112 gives 38.9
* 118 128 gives 39.7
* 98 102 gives 40.5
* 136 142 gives 37.5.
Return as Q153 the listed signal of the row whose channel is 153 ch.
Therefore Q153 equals 25.58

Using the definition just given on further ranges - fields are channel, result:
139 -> 39.11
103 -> 40.87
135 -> 42.75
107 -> 39.5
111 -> 37.76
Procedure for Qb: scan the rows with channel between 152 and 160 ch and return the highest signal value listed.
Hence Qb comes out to 30.53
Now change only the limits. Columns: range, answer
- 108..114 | 38.17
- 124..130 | 43.63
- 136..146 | 39.11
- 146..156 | 28.42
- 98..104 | 40.89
